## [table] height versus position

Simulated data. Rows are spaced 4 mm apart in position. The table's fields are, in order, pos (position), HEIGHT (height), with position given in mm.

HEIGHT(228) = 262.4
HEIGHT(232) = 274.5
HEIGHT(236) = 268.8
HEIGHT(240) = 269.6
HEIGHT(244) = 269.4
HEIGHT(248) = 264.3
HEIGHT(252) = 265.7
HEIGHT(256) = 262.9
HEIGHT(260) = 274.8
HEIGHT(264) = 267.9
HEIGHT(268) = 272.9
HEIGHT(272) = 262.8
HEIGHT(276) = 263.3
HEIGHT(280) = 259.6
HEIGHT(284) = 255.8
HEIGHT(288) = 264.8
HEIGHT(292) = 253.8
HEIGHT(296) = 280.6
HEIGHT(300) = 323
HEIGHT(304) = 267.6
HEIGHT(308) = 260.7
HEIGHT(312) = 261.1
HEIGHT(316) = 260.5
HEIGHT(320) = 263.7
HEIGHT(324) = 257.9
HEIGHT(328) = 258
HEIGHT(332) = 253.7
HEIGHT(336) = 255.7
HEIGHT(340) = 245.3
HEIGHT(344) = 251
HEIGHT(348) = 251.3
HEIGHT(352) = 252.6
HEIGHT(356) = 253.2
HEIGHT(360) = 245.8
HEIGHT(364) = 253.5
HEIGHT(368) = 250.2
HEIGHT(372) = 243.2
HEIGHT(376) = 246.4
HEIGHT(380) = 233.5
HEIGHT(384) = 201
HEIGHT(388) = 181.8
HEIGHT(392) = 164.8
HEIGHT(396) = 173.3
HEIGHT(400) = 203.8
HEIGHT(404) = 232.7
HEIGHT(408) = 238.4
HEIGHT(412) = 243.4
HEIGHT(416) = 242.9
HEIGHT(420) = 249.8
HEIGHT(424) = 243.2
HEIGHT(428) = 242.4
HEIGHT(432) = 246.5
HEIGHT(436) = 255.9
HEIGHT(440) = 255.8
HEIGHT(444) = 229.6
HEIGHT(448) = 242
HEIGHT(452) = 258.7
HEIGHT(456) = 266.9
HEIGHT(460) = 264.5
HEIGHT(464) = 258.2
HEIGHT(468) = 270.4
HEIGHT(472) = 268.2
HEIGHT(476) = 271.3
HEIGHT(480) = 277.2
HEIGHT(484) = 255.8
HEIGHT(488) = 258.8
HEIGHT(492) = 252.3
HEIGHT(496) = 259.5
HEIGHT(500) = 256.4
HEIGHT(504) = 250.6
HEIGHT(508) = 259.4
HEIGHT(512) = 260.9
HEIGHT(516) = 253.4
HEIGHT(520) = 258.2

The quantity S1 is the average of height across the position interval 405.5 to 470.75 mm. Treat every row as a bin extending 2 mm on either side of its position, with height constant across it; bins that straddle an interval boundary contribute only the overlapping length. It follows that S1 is 251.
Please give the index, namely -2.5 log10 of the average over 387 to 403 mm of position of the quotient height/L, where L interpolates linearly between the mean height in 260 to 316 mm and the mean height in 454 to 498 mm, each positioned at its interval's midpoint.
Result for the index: 0.40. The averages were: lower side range 269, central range 184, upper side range 264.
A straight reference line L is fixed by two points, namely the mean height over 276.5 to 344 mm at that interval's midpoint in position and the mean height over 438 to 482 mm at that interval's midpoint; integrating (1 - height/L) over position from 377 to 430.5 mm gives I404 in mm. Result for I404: 8.5 mm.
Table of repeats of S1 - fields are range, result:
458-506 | 262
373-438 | 225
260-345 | 264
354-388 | 237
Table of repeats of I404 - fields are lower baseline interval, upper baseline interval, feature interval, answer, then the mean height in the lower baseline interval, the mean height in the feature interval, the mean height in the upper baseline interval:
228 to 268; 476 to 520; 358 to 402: 7.6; 269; 218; 259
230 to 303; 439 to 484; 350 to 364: 0.8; 270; 251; 260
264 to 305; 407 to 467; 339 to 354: 0.7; 270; 250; 250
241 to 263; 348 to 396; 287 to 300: -1.1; 268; 275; 228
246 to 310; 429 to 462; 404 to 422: 0.9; 269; 242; 252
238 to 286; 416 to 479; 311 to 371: 1.7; 266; 254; 255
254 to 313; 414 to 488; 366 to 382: 1.1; 269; 243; 256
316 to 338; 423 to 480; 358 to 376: 0.7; 258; 248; 256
